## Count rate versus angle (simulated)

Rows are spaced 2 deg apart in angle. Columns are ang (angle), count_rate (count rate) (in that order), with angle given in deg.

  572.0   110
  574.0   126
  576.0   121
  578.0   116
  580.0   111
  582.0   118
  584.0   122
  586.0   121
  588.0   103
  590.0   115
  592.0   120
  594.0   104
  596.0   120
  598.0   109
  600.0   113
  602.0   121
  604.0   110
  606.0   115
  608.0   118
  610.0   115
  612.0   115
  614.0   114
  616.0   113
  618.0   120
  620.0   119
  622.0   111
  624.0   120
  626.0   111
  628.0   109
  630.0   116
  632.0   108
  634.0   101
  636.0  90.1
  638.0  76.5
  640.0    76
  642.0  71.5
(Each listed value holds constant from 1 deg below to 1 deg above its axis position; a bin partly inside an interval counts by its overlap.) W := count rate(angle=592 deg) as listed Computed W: 120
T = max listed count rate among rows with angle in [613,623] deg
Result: 120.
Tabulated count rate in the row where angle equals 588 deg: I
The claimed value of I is 103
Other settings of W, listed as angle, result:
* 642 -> 71.5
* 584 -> 122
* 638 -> 76.5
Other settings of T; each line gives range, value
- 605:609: 118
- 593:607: 121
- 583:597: 122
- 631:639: 108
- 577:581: 116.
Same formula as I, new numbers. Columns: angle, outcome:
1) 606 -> 115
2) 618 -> 120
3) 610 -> 115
